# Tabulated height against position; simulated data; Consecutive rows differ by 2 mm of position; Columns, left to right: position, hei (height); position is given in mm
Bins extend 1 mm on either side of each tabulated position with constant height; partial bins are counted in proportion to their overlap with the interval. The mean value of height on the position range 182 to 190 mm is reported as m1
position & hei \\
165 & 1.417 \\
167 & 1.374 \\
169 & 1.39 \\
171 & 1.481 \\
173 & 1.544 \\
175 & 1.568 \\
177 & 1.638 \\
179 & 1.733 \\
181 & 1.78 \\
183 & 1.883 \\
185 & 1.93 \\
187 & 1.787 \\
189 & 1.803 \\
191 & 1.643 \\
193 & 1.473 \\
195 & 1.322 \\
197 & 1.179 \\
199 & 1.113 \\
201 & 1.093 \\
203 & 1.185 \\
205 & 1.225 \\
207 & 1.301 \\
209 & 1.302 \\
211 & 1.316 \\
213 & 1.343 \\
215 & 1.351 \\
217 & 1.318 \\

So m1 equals 1.85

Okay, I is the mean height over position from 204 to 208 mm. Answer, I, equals 1.26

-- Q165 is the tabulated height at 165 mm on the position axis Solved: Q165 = 1.417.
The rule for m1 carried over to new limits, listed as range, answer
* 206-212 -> 1.31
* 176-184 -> 1.76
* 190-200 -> 1.35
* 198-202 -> 1.1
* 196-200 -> 1.15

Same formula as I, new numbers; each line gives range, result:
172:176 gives 1.56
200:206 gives 1.17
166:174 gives 1.45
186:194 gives 1.68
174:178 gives 1.6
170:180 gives 1.59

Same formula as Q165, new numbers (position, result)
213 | 1.343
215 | 1.351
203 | 1.185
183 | 1.883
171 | 1.481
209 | 1.302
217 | 1.318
